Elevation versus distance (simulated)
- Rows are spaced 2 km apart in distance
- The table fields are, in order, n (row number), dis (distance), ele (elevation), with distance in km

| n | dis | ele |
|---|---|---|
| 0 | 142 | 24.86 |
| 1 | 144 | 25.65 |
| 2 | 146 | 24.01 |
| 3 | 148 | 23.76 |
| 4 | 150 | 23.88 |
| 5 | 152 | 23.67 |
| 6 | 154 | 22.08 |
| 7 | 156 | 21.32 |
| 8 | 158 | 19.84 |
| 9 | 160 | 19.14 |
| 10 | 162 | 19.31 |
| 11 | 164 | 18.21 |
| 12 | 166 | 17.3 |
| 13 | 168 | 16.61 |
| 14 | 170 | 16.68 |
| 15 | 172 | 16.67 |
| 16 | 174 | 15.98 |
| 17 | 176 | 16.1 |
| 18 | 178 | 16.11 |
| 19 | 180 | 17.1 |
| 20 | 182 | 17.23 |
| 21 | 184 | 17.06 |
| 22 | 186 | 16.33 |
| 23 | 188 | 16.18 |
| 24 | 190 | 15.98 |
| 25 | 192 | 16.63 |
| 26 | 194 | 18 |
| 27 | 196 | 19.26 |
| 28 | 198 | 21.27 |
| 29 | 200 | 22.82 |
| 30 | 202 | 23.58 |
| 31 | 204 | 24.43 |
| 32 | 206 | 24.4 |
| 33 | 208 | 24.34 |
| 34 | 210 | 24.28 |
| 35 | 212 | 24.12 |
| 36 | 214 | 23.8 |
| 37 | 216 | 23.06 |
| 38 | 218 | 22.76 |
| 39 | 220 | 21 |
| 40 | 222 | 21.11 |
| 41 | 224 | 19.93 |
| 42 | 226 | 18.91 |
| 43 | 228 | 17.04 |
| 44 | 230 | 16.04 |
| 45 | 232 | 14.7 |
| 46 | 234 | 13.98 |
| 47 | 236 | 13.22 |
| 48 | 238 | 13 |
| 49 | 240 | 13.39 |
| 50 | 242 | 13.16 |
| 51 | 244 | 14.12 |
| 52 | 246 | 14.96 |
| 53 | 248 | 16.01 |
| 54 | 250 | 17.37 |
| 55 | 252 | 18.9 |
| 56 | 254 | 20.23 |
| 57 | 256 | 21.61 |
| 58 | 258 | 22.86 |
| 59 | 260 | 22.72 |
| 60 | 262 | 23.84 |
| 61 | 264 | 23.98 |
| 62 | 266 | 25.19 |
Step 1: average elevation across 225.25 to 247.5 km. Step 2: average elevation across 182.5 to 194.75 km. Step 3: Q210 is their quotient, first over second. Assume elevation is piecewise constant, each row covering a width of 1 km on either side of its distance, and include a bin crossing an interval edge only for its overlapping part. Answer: 0.88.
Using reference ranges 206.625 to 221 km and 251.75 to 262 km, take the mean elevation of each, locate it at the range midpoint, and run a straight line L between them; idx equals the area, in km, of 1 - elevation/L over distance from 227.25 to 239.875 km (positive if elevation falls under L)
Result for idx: 4.51 km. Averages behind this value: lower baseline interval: 23.4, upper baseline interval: 21.7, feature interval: 14.5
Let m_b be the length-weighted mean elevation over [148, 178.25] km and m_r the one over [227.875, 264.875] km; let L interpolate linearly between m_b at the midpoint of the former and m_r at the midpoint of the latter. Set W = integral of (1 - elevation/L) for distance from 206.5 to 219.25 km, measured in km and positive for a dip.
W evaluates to -4.0 km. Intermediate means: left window 19.1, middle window 23.7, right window 17.4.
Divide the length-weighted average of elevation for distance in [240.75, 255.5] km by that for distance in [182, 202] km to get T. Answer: 0.90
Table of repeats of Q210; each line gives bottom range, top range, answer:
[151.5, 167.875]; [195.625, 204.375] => 1.13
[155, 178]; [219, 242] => 0.92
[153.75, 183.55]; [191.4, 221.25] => 1.25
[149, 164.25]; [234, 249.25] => 0.67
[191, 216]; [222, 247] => 0.69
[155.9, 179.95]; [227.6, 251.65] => 0.84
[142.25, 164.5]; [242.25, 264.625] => 0.88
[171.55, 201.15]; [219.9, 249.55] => 0.91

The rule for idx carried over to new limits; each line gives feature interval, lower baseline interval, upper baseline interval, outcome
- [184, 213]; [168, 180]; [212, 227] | -2.0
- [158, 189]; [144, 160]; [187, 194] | 3.3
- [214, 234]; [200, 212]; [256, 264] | 3.7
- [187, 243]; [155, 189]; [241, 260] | -5.0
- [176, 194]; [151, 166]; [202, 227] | 4.0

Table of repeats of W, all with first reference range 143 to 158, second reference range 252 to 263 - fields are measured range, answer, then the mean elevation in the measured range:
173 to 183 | 2.8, 16.5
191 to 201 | 1.4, 19.6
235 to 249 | 5.2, 14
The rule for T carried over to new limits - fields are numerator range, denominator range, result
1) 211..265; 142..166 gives 0.86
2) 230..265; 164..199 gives 1.02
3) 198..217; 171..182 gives 1.44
